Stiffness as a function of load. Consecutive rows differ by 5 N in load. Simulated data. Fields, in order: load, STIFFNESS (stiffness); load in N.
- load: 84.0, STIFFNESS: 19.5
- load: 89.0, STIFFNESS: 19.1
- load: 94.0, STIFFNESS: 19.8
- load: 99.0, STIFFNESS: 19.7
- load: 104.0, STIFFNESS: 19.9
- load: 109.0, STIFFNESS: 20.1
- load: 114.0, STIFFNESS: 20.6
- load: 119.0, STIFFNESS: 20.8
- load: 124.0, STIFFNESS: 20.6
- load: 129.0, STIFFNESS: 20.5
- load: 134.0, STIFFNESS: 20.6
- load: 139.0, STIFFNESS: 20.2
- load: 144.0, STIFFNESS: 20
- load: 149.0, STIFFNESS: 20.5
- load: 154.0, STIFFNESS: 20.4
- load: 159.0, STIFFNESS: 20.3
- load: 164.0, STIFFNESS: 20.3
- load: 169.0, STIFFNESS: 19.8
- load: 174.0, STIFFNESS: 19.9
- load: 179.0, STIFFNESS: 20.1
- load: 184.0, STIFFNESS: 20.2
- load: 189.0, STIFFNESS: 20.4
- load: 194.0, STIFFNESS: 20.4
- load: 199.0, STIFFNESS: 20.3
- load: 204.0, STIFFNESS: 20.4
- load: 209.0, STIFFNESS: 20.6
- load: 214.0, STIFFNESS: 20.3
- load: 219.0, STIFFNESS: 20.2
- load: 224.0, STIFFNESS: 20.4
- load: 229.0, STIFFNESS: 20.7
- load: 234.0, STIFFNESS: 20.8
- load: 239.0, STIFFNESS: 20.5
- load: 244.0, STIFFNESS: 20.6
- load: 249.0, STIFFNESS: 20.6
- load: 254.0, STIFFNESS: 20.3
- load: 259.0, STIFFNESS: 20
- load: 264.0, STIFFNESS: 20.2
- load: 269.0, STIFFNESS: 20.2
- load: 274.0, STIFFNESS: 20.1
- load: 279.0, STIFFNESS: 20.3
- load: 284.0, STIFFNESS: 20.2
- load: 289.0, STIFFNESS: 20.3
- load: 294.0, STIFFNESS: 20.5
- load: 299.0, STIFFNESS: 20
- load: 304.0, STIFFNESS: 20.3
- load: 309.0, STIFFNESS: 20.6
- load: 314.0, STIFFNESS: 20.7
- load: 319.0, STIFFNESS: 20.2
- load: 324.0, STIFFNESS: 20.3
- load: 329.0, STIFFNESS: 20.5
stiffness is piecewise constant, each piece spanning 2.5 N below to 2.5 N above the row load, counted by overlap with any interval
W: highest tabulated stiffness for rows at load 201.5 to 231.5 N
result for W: 20.7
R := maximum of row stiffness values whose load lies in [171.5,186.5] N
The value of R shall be 20.2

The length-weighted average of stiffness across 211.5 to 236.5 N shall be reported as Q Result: 20.5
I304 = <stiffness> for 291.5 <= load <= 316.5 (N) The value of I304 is 20.4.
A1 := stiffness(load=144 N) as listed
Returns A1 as 20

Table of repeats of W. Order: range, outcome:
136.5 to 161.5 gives 20.5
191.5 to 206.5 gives 20.4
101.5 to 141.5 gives 20.8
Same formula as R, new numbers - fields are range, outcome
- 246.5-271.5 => 20.6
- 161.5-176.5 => 20.3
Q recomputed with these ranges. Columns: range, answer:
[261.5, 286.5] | 20.2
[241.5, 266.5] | 20.3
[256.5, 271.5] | 20.1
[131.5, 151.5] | 20.3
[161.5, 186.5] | 20.1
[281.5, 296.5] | 20.3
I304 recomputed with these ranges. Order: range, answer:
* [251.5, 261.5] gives 20.1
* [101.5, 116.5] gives 20.2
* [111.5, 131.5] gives 20.6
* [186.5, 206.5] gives 20.4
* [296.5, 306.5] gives 20.1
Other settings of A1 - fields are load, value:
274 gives 20.1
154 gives 20.4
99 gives 19.7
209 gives 20.6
